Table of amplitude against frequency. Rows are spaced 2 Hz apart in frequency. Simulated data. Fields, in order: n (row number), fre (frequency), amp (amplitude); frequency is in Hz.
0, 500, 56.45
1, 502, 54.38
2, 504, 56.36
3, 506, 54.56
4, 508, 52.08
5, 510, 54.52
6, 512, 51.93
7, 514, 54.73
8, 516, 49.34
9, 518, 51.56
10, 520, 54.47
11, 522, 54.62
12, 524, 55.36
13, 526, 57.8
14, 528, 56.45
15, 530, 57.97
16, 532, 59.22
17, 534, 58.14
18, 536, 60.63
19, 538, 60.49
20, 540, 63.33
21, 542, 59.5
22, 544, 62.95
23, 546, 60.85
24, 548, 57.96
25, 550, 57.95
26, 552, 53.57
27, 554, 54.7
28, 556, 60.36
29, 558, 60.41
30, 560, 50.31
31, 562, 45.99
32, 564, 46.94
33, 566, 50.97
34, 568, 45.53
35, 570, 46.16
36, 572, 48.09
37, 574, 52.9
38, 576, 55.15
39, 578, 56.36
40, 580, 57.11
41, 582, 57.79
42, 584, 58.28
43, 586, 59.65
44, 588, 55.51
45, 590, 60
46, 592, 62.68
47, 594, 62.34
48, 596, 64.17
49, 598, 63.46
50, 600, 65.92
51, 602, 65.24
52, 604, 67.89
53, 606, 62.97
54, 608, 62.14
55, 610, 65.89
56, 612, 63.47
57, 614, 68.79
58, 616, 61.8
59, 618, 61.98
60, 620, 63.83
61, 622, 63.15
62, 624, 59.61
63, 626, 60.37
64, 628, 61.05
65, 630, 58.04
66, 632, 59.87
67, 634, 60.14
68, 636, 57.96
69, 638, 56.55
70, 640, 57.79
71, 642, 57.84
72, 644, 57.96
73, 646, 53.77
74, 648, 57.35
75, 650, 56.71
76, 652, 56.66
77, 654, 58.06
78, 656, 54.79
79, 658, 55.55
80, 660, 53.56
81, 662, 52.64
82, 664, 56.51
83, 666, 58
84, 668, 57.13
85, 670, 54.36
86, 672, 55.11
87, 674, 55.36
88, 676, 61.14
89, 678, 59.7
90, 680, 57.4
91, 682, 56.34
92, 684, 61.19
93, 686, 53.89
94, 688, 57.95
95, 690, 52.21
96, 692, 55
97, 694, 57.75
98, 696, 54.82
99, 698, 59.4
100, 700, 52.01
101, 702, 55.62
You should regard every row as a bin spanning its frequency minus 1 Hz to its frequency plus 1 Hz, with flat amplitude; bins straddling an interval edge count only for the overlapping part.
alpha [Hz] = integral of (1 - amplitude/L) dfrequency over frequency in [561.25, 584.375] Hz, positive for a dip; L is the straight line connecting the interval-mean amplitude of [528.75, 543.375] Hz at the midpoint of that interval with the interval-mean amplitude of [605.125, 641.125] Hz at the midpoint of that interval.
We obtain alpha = 3.4 Hz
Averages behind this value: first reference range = 59.9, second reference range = 61.4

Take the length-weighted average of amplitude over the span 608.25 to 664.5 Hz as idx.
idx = 59.1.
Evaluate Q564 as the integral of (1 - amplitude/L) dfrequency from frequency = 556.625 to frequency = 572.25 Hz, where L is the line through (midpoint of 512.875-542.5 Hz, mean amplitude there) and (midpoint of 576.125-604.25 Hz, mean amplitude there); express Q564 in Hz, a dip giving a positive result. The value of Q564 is 2.5 Hz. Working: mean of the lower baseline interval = 56.8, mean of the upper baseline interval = 60.8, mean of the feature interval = 49.6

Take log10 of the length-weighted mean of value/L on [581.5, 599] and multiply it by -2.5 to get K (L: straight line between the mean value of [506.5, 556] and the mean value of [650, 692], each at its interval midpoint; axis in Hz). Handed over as -0.07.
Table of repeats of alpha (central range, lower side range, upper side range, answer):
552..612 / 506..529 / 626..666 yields -2.0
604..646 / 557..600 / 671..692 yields -3.7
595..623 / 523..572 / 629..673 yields -4.0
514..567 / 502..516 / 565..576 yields -4.9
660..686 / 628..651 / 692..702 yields -0.1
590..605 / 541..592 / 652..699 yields -2.4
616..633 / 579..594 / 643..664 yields -1.2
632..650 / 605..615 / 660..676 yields 0.7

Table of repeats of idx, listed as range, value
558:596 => 54.4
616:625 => 62.1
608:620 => 64.2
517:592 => 55.9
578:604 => 61.1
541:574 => 53.9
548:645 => 58.5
